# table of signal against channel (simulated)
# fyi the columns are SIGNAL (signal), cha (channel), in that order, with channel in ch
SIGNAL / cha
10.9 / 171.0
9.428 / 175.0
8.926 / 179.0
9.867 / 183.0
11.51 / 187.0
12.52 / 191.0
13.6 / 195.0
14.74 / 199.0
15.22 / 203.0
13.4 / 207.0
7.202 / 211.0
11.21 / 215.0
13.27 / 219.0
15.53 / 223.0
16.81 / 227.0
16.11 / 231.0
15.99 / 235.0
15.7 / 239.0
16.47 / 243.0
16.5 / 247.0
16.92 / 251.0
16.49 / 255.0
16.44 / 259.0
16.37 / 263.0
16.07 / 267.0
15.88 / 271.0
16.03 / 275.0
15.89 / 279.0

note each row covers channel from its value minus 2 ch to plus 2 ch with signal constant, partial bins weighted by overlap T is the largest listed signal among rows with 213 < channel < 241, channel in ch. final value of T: 16.81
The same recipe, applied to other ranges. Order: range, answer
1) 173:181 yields 9.428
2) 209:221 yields 13.27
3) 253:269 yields 16.49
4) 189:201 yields 14.74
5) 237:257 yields 16.92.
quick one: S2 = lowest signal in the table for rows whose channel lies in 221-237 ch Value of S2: 15.53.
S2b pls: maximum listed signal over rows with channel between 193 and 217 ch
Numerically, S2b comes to 15.22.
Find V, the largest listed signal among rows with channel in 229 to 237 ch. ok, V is 16.11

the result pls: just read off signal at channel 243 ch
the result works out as 16.47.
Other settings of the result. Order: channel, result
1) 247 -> 16.5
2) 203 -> 15.22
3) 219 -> 13.27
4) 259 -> 16.44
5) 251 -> 16.92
